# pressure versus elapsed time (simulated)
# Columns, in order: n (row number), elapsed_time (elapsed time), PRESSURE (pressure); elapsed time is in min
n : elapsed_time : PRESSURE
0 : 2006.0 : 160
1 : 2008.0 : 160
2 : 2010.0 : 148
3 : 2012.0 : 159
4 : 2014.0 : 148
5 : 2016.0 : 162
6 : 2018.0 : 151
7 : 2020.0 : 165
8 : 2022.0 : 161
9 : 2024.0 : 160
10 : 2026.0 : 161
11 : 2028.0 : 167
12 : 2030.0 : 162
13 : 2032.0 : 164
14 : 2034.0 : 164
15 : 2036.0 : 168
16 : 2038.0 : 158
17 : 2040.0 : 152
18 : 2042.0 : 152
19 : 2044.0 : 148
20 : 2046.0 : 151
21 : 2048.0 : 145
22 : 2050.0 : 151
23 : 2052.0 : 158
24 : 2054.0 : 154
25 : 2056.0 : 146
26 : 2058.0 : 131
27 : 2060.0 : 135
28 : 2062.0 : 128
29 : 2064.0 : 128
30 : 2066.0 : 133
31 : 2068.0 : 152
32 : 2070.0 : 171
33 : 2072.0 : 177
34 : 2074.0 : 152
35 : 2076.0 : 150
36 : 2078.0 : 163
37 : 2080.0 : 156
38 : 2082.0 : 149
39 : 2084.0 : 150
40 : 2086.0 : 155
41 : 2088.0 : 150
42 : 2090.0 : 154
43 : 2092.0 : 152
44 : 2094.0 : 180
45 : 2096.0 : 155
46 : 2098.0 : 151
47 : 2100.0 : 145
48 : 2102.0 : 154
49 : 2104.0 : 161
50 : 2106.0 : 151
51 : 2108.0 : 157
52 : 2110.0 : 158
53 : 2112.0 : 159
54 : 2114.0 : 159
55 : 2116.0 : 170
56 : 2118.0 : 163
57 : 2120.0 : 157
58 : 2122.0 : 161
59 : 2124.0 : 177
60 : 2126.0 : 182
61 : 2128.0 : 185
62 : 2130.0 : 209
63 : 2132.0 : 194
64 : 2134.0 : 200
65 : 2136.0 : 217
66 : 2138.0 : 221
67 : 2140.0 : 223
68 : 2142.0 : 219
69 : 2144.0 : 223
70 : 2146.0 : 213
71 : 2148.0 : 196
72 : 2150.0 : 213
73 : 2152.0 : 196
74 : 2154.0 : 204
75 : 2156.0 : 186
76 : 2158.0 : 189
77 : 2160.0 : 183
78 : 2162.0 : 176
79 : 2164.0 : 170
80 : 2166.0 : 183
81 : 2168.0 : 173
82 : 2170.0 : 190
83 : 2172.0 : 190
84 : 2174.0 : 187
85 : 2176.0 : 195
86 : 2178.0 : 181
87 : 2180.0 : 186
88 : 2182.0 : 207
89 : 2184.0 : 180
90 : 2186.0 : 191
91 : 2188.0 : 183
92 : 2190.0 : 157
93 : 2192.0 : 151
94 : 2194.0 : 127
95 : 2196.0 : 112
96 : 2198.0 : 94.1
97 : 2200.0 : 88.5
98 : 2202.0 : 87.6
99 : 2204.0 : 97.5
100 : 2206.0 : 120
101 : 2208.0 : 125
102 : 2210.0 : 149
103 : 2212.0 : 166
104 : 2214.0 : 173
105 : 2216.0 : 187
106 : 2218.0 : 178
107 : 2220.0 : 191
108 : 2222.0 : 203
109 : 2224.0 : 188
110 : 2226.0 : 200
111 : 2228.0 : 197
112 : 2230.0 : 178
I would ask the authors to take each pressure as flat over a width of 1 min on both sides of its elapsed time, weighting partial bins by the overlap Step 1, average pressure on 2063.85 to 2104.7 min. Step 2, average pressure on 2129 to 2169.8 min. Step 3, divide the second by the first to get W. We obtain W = 1.3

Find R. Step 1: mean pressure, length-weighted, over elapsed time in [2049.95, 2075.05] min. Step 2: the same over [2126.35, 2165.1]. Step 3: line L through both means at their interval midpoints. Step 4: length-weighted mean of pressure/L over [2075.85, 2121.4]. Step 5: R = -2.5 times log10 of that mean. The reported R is 0.09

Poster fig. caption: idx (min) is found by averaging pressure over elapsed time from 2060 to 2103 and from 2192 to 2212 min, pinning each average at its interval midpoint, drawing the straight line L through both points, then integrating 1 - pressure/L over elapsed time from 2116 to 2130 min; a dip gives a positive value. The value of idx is -3.40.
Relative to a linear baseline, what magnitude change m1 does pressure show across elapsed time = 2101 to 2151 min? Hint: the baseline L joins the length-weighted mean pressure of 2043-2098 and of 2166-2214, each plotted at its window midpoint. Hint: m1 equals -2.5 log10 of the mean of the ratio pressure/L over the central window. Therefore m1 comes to -0.21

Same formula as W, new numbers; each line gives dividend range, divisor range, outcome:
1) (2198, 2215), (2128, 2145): 0.59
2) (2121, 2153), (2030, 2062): 1.33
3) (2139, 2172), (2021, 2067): 1.30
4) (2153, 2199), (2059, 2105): 1.14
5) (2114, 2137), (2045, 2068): 1.28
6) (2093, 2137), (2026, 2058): 1.10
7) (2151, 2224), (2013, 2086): 1.08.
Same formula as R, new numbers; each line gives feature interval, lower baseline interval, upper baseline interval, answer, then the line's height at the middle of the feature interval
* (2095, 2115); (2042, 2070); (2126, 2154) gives 0.17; 181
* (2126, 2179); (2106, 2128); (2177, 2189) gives -0.11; 177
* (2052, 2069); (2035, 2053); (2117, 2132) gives 0.14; 159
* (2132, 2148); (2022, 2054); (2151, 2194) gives -0.21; 176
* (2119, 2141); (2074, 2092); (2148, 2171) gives -0.11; 175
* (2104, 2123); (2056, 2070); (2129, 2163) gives 0.12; 178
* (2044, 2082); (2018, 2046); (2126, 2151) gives 0.17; 174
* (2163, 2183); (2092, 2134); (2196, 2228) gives -0.19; 157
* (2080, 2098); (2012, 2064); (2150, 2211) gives 0.01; 157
